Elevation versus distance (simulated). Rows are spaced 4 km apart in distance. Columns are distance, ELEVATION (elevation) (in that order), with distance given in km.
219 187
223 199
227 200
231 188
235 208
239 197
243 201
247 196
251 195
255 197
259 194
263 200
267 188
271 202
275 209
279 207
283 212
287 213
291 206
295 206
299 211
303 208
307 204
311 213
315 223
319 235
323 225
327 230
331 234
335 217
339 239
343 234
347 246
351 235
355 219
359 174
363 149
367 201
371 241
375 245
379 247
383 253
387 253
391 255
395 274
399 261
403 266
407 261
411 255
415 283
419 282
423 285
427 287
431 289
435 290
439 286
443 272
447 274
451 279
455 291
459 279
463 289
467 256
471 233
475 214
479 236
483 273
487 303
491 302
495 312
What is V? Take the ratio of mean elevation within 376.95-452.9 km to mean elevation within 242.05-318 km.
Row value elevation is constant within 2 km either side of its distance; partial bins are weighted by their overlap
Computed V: 1.32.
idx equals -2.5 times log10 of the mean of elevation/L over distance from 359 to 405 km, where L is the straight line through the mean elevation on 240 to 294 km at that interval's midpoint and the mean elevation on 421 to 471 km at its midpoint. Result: 0.06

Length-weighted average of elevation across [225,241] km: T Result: 198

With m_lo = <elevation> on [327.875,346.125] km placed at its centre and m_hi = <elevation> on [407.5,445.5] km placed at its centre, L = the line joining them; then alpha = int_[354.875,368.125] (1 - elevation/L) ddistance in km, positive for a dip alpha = 3.5 km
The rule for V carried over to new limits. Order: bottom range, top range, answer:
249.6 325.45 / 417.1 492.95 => 1.32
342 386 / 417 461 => 1.27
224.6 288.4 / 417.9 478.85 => 1.36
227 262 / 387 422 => 1.35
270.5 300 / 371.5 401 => 1.22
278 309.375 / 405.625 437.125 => 1.34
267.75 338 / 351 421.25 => 1.13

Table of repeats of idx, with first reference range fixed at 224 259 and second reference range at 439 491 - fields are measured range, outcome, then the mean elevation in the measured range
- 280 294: 0.01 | 210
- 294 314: 0.04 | 209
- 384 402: -0.06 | 261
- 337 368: 0.10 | 212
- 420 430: -0.12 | 286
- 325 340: -0.01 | 229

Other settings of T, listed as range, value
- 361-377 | 209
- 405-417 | 266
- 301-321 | 217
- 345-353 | 240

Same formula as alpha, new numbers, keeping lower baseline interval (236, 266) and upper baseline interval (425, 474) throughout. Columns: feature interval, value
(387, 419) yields -0.98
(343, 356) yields 0.09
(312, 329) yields -0.20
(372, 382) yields 0.04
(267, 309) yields 0.97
